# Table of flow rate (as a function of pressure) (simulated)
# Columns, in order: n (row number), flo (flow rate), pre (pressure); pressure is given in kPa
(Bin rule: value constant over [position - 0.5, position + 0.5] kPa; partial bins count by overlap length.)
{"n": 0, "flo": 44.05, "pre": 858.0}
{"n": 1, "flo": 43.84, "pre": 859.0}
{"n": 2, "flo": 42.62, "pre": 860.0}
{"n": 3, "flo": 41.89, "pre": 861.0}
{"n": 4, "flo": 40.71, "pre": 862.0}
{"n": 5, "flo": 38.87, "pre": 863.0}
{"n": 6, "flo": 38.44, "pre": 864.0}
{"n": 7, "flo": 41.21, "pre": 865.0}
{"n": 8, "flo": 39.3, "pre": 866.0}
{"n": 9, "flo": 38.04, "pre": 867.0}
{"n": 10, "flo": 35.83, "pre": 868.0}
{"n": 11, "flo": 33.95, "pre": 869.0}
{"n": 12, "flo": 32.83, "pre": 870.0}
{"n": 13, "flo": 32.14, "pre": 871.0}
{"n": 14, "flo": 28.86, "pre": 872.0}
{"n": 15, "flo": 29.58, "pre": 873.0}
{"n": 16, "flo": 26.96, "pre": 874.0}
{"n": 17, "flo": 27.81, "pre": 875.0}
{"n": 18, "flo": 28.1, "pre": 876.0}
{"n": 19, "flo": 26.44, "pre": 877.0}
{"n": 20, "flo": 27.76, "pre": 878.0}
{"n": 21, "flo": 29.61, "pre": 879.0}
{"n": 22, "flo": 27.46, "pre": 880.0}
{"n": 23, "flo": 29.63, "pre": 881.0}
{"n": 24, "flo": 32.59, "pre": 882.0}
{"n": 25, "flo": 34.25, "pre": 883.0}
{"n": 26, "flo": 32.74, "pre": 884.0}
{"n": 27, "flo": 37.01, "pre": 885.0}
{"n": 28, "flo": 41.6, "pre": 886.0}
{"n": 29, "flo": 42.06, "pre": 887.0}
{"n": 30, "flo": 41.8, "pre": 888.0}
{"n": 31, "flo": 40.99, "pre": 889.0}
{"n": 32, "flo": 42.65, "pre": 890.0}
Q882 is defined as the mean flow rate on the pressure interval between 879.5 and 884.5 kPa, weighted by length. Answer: 31.3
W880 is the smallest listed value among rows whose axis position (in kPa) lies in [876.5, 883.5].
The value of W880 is 26.44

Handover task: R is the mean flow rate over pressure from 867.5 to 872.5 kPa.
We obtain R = 32.7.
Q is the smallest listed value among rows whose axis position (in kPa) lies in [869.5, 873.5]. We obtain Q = 28.86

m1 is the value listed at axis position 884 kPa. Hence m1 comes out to 32.74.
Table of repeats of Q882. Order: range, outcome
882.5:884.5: 33.5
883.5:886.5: 37.1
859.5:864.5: 40.5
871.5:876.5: 28.3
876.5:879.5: 27.9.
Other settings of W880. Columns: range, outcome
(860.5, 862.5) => 40.71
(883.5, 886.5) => 32.74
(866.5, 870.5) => 32.83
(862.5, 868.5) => 35.83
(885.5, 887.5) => 41.6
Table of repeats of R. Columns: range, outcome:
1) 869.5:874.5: 30.1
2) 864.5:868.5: 38.6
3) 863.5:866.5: 39.6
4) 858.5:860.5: 43.2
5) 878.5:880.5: 28.5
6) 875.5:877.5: 27.3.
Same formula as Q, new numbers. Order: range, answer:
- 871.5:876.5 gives 26.96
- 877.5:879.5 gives 27.76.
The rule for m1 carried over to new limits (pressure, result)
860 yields 42.62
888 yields 41.8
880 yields 27.46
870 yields 32.83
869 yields 33.95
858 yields 44.05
